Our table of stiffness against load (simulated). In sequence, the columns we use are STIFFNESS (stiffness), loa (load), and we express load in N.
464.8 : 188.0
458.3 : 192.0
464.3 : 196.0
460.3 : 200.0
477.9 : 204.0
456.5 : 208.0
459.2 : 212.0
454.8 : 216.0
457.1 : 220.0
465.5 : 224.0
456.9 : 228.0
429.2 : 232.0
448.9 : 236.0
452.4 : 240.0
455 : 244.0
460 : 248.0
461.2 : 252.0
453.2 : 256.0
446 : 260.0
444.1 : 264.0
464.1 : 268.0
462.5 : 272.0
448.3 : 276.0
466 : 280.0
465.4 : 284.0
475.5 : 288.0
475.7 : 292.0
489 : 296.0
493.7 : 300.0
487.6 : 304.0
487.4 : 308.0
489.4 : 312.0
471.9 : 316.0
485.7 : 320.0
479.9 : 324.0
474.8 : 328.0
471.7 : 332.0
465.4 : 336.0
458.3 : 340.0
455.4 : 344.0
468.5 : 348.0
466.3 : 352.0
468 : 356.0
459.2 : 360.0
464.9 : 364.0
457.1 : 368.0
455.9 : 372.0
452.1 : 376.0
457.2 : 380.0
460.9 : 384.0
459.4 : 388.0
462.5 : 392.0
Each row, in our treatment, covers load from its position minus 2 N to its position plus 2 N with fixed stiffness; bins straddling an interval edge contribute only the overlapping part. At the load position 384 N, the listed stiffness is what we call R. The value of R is 460.9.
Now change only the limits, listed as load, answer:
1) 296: 489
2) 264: 444.1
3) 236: 448.9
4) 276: 448.3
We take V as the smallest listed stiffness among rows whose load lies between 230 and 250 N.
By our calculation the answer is 429.2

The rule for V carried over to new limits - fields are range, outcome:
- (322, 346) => 455.4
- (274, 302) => 448.3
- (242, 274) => 444.1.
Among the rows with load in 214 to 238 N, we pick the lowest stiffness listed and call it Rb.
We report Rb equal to 429.2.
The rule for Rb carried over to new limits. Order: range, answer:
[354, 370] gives 457.1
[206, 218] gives 454.8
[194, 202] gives 460.3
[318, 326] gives 479.9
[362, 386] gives 452.1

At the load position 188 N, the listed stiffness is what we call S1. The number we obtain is 464.8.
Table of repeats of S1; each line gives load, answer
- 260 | 446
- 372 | 455.9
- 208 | 456.5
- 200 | 460.3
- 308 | 487.4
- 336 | 465.4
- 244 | 455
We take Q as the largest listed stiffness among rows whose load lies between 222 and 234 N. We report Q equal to 465.5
